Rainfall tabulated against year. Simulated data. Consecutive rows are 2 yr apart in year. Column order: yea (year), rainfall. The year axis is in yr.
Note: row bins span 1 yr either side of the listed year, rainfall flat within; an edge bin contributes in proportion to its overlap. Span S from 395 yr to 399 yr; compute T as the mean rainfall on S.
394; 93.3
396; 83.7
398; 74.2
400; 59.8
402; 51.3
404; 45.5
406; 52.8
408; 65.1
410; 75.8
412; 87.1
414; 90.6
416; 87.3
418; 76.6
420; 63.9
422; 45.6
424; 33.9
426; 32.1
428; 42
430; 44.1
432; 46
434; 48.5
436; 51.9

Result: 79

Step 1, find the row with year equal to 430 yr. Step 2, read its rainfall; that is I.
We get 44.1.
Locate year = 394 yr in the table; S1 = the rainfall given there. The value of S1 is 93.3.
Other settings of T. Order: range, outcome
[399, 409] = 54.9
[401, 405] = 48.4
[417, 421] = 70.2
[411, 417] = 88.3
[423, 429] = 36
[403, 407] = 49.1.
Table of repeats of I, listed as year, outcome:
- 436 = 51.9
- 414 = 90.6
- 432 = 46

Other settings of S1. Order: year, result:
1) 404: 45.5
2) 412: 87.1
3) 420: 63.9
